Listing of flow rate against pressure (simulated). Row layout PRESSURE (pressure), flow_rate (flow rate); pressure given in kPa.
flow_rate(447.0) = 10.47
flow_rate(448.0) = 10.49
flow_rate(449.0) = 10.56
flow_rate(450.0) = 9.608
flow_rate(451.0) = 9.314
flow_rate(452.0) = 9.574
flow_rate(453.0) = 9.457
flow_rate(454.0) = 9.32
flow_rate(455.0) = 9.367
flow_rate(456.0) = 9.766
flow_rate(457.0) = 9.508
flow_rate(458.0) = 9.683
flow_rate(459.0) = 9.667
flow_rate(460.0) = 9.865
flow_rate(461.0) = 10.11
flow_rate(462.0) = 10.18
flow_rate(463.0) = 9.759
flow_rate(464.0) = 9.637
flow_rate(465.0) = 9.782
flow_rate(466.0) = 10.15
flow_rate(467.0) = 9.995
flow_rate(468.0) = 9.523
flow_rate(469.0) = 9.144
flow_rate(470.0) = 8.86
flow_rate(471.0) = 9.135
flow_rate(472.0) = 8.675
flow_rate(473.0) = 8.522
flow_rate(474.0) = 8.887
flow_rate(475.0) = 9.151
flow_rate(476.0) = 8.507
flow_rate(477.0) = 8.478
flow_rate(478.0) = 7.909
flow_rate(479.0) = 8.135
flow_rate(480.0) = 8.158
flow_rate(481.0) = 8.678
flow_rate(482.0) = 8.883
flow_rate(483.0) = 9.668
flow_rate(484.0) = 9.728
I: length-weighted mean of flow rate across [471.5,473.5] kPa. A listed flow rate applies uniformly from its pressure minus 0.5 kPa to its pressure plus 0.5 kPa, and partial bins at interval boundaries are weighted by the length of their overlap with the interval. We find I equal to 8.6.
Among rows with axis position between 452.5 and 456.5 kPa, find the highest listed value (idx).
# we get 9.766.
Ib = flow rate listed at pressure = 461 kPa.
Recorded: 10.11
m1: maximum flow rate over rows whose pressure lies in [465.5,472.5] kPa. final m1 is 10.15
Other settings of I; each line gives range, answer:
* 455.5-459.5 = 9.66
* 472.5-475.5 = 8.85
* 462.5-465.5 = 9.73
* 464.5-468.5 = 9.86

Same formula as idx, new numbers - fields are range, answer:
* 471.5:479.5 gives 9.151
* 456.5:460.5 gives 9.865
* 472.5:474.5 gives 8.887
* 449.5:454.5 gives 9.608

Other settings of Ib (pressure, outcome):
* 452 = 9.574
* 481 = 8.678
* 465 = 9.782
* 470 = 8.86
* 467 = 9.995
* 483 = 9.668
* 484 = 9.728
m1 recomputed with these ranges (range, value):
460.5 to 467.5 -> 10.18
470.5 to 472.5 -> 9.135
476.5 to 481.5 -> 8.678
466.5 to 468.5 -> 9.995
